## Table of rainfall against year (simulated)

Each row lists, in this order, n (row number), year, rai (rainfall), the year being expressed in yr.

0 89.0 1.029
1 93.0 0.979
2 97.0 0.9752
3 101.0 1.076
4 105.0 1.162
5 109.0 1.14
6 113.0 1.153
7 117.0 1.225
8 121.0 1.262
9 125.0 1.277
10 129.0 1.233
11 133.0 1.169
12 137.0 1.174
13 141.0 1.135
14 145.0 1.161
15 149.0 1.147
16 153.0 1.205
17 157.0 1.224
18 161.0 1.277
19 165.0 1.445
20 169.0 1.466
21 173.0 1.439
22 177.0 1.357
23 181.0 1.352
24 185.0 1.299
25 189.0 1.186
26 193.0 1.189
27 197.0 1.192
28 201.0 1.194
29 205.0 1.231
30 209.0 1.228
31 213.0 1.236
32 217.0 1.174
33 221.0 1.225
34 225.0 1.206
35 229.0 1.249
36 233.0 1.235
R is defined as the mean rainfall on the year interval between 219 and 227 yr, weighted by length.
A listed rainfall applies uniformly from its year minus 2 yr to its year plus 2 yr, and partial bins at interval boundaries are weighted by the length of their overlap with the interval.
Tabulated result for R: 1.22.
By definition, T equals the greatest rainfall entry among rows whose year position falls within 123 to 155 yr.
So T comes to 1.277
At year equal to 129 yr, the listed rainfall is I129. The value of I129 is 1.233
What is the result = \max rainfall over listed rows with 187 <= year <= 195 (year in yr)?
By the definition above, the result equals 1.189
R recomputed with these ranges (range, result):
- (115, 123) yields 1.24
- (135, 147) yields 1.16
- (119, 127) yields 1.27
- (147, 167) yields 1.26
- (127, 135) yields 1.2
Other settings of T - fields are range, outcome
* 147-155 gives 1.205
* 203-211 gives 1.231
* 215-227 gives 1.225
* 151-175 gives 1.466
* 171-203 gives 1.439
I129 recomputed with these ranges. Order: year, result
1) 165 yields 1.445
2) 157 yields 1.224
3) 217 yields 1.174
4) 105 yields 1.162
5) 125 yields 1.277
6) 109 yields 1.14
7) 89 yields 1.029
